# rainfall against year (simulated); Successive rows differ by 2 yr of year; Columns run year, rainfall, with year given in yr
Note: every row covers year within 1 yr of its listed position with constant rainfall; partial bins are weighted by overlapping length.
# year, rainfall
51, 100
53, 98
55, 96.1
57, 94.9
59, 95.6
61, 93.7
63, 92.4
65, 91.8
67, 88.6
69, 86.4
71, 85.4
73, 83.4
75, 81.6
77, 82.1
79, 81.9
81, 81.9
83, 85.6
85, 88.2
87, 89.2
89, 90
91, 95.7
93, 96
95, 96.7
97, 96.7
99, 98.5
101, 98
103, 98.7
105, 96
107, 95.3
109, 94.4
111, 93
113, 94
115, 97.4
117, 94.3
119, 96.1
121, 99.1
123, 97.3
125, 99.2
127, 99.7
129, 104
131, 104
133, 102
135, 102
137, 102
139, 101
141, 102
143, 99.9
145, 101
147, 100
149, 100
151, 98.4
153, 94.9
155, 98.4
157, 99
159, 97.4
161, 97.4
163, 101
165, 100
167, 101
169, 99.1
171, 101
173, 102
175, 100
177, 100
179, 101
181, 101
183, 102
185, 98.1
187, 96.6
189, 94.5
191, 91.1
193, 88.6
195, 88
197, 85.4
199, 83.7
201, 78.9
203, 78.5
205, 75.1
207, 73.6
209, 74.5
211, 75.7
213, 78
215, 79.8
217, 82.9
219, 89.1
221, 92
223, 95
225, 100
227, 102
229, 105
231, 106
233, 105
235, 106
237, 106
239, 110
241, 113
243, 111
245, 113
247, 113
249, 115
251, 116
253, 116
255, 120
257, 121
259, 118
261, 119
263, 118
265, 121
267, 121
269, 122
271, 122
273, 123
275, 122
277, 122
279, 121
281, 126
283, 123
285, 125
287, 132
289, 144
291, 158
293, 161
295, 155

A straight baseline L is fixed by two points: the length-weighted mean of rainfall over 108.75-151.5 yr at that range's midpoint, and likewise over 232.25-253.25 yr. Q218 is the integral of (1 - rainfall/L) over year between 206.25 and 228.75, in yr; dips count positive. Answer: 4.6 yr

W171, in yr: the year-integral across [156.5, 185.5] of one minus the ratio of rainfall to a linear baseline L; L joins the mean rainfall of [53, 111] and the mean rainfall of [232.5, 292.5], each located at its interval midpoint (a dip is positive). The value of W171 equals 1.6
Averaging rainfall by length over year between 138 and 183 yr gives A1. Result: 99.8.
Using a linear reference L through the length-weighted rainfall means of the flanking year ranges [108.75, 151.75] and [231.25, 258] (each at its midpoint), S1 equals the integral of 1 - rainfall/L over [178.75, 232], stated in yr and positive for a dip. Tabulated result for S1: 9.2 yr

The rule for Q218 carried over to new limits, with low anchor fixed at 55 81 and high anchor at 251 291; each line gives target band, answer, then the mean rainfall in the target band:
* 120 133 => -0.3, 101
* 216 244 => 3.6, 102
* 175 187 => 0.9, 100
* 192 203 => 2.6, 84.3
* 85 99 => -0.2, 94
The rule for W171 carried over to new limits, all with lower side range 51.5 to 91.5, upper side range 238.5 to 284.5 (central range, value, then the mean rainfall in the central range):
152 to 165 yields 0.6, 98.2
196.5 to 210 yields 3.9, 78.3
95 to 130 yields -0.6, 97.1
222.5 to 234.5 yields 1.2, 103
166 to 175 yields 0.3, 101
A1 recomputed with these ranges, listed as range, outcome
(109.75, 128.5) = 96.8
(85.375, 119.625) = 95.2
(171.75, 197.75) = 96.2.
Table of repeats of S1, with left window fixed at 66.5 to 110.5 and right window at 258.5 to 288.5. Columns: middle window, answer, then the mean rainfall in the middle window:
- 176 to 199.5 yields 2.91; 94.4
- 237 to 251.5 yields 0.65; 112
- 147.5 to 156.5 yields 0.31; 98.1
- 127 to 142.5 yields -0.57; 102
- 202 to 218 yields 4.93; 77.3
